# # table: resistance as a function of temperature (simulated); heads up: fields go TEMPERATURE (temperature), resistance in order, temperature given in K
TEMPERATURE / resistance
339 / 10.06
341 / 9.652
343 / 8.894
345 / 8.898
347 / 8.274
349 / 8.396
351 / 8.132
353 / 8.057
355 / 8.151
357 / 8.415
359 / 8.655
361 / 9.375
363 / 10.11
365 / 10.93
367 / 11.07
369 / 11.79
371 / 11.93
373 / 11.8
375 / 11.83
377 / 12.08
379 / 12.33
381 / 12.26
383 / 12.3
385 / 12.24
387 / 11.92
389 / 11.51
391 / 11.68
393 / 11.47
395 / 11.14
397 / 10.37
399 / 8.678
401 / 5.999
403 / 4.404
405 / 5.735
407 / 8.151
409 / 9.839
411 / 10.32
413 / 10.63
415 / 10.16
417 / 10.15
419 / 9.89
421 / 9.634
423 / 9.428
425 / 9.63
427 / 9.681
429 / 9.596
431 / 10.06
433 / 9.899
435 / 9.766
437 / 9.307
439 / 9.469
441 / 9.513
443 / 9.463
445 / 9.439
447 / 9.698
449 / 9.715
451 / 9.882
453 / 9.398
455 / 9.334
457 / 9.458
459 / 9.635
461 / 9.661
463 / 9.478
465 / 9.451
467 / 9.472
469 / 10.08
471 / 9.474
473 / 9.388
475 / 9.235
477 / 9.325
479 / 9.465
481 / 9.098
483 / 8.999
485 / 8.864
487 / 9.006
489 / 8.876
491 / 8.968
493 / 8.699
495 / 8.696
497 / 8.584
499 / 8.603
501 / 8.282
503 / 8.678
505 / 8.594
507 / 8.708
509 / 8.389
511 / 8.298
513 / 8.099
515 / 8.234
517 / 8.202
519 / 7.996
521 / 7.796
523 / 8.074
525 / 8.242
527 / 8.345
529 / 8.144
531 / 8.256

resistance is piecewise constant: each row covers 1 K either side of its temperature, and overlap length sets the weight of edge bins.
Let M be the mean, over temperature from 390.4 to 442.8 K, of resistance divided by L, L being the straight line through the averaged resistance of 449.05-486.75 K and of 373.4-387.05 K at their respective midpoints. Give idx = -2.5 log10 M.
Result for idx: 0.170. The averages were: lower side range 12.1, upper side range 9.43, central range 9.39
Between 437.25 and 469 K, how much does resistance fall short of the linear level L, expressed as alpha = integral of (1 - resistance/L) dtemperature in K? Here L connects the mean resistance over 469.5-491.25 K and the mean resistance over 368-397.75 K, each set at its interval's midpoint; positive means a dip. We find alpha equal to 1.1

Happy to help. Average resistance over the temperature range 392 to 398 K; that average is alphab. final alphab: 11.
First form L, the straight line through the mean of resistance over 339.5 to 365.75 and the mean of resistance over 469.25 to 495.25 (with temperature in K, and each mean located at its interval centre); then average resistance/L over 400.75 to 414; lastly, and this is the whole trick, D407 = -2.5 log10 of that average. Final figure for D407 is 0.13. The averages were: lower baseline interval 8.92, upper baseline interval 9.12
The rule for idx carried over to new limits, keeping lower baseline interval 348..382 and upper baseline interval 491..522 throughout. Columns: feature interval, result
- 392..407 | 0.194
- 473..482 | -0.059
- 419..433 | -0.024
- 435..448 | -0.025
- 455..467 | -0.058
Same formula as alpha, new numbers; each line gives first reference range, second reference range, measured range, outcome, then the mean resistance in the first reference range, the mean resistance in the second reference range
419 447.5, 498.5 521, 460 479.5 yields -1.1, 9.62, 8.34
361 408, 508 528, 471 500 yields -0.9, 10.5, 8.17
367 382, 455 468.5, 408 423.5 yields 1.1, 11.9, 9.53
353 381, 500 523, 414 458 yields -0.7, 10.6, 8.29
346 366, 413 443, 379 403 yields -3.6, 8.85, 9.75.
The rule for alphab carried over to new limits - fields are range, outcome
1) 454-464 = 9.51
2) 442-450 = 9.58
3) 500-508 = 8.57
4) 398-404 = 6.36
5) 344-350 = 8.52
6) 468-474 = 9.65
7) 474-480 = 9.34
